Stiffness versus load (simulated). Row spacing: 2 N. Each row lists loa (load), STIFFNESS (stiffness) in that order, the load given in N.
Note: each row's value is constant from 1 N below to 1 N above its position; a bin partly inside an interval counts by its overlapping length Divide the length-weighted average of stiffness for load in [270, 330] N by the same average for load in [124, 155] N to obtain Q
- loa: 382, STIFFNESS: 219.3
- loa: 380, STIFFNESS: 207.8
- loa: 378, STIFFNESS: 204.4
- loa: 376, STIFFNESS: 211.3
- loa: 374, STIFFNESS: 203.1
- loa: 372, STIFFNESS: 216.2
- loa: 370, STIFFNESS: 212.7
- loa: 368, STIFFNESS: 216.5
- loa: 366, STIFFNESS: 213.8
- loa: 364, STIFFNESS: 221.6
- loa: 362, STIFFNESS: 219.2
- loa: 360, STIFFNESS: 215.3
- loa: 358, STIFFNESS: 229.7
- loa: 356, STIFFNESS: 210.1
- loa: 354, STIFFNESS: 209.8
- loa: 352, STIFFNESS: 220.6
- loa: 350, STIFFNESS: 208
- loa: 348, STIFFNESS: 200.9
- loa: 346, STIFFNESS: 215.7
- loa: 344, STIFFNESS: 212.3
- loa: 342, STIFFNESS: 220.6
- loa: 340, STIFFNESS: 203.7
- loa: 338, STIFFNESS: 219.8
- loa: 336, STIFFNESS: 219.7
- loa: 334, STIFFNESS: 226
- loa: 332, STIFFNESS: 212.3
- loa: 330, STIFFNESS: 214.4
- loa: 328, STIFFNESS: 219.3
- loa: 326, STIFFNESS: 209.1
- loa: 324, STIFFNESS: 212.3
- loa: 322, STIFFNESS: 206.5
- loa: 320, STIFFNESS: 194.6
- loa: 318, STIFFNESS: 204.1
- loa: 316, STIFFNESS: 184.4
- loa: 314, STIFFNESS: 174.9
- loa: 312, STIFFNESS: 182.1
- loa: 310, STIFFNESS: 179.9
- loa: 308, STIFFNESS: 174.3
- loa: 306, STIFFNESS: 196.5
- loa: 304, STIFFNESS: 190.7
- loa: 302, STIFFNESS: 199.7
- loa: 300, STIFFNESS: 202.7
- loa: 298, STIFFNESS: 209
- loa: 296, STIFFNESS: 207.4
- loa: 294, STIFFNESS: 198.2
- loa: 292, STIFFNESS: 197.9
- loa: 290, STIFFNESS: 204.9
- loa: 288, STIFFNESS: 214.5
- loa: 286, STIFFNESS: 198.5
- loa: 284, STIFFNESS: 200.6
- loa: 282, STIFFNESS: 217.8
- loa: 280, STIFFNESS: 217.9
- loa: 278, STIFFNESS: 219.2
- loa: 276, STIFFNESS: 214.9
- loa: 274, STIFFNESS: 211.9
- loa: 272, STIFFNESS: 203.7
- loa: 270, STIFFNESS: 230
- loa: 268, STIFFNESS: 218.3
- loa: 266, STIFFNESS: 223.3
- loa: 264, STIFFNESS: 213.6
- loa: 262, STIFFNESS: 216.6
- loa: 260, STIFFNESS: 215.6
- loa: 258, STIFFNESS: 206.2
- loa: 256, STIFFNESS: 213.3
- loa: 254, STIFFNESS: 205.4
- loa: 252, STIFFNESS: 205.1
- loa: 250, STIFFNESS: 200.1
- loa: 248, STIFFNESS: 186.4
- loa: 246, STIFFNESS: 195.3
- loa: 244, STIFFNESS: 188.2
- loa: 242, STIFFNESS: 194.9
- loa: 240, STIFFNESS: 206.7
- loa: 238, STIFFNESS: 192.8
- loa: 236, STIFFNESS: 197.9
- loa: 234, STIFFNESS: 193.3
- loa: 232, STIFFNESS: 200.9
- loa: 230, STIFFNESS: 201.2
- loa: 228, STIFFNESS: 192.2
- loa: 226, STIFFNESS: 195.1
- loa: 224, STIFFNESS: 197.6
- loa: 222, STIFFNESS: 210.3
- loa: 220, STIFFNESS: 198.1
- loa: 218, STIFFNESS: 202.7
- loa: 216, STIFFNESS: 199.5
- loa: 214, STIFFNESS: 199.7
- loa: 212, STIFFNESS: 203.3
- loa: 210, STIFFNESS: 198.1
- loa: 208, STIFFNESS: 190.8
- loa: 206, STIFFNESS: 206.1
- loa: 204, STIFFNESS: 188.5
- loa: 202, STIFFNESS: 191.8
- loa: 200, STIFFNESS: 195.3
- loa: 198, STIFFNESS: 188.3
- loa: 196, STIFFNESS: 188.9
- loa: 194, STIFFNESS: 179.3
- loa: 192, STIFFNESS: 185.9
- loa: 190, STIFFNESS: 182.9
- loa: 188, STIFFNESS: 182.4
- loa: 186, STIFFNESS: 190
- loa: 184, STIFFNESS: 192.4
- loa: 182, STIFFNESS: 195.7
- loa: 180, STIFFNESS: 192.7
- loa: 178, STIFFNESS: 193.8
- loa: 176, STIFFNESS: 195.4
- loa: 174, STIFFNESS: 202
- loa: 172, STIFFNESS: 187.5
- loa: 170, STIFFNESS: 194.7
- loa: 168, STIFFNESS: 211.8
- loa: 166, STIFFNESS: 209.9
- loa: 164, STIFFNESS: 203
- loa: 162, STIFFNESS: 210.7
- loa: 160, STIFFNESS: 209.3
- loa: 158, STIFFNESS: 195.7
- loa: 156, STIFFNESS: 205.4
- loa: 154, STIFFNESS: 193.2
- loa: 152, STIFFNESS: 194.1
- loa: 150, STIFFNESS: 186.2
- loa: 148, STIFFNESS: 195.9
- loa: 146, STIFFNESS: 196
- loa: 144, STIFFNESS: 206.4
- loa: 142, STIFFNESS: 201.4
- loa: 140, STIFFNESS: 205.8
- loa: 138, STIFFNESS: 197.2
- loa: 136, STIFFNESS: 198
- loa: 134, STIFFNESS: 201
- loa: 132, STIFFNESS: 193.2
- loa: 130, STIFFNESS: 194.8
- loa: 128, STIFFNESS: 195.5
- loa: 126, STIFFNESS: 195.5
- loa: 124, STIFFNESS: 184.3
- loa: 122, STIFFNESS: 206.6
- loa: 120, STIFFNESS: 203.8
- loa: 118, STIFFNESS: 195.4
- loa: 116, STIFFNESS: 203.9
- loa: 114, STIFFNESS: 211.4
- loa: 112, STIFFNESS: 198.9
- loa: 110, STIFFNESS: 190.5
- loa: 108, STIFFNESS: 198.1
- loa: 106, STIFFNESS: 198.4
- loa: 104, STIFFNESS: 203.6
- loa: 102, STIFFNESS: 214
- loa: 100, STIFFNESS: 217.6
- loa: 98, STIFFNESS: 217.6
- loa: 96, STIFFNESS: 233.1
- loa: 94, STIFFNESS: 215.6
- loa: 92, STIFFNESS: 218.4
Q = 1.0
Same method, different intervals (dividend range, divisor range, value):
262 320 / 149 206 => 1.04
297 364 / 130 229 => 1.05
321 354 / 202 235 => 1.08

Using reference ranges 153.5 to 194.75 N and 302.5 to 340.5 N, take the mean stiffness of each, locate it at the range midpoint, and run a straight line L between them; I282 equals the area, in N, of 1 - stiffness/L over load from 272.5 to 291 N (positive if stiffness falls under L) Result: -1.0 N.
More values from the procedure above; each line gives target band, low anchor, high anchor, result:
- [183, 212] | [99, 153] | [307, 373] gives 1.7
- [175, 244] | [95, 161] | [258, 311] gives 3.2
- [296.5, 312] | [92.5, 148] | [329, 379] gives 1.4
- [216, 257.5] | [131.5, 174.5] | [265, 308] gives 1.2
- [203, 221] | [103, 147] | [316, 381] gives 0.5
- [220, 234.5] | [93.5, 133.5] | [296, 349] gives 0.3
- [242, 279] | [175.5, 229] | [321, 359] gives -1.2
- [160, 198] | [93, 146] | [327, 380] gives 2.1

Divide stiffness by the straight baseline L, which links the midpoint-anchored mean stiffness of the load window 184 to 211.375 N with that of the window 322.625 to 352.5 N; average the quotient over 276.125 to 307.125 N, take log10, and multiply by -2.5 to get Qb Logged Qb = 0.005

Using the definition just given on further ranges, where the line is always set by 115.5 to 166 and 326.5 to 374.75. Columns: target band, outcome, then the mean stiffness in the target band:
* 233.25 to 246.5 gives 0.059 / 196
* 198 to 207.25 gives 0.050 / 195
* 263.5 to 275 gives -0.041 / 217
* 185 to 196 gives 0.103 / 185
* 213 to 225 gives 0.020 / 201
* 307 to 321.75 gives 0.144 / 186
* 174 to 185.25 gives 0.040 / 195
